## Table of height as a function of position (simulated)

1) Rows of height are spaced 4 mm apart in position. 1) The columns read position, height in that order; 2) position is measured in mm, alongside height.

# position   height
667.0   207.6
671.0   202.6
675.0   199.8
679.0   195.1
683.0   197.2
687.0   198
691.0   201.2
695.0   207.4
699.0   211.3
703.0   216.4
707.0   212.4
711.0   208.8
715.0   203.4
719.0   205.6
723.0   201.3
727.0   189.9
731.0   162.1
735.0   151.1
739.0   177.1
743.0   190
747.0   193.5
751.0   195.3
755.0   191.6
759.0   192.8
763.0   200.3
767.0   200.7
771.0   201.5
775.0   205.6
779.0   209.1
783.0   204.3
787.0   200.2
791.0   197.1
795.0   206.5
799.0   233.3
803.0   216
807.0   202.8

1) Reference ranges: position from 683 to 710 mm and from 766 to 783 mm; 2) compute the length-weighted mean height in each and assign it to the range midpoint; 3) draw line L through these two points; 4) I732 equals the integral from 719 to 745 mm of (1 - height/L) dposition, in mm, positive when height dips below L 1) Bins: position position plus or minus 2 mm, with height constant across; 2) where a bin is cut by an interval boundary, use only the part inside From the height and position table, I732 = 3.2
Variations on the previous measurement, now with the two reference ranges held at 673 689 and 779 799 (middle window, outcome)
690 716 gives -1.3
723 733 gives 1.0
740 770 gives 1.3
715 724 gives -0.1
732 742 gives 1.8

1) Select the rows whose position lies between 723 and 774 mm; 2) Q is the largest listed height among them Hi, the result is 201.5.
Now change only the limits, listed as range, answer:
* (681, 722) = 216.4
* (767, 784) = 209.1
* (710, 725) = 208.8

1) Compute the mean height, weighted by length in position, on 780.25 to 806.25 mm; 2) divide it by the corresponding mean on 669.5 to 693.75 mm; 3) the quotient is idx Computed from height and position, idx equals 1.1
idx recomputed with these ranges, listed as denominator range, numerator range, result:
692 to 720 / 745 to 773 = 0.94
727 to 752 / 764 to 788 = 1.14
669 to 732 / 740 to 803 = 1.00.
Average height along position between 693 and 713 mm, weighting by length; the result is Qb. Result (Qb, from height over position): 211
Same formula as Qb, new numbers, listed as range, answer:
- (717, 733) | 190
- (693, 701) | 209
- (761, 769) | 200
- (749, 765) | 195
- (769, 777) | 204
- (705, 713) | 211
